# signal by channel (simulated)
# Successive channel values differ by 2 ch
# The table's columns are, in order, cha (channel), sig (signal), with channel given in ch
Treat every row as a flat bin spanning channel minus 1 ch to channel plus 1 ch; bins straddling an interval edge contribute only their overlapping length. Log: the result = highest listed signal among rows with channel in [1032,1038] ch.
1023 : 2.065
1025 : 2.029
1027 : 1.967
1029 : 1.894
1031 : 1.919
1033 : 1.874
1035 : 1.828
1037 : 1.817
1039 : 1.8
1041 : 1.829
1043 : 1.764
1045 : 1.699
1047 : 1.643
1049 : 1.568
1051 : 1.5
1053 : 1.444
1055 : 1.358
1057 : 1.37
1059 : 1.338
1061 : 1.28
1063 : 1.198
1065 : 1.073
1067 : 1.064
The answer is 1.874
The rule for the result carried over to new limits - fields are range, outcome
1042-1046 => 1.764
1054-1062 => 1.37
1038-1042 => 1.829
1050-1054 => 1.5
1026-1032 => 1.967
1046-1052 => 1.643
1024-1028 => 2.029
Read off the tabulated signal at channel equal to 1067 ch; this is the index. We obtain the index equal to 1.064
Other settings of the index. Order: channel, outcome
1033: 1.874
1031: 1.919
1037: 1.817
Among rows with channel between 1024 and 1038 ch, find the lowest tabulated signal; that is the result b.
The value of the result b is 1.817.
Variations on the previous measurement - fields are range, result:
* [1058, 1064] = 1.198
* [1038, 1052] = 1.5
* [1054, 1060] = 1.338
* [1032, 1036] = 1.828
